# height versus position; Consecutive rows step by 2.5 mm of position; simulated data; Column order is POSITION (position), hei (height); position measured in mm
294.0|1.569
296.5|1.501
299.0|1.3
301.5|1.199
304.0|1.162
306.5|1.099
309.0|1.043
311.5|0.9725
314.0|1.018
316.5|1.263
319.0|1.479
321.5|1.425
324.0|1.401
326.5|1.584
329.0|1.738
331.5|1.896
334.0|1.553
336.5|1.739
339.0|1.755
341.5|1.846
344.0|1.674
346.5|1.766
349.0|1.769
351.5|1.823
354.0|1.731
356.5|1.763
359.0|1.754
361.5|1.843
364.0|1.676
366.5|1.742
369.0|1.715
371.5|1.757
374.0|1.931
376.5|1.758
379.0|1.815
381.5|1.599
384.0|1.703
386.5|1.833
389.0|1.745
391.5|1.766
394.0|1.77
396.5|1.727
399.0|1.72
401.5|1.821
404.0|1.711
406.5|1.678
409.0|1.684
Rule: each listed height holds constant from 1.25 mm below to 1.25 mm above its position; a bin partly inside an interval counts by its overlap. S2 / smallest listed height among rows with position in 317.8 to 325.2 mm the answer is 1.401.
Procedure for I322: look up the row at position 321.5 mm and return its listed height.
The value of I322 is 1.425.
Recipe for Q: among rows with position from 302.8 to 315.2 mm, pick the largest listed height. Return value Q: 1.162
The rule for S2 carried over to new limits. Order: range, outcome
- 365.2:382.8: 1.599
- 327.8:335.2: 1.553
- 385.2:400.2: 1.72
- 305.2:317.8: 0.9725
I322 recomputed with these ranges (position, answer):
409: 1.684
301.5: 1.199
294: 1.569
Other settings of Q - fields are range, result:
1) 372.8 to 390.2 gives 1.931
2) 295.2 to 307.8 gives 1.501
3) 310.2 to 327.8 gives 1.584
